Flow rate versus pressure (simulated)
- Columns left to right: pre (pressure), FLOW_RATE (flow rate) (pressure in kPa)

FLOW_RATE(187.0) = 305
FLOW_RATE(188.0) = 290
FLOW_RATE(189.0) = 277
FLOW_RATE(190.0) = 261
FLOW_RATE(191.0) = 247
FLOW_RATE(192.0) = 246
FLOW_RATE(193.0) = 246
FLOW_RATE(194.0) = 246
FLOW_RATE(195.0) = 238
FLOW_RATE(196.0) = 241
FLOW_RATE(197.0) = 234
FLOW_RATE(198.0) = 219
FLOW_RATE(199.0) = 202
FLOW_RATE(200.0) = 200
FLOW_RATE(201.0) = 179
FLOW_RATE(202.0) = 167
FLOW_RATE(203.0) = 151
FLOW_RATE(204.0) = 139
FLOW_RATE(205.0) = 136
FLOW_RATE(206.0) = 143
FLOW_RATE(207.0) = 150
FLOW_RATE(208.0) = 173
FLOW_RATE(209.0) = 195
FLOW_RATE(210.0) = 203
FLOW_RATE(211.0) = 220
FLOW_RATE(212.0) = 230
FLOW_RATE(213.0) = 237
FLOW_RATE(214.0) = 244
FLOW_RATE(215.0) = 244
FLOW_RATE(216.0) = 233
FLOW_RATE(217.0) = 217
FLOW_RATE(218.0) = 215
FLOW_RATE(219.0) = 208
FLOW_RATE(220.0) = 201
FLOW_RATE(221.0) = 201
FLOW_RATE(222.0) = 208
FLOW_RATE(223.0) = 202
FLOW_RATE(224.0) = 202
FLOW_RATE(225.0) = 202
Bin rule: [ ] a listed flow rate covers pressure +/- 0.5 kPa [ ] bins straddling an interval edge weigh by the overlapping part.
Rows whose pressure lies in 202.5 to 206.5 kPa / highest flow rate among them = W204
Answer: 151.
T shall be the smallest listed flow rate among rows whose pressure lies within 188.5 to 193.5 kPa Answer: 246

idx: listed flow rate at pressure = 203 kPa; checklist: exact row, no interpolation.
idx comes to 151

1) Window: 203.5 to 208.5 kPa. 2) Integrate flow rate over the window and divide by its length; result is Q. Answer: 148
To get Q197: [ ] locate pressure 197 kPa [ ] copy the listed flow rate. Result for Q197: 234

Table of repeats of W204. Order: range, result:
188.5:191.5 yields 277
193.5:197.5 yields 246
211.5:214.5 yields 244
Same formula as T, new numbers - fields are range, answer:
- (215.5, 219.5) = 208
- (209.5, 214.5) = 203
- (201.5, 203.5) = 151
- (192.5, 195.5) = 238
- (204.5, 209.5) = 136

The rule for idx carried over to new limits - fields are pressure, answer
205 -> 136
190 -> 261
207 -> 150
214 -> 244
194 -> 246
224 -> 202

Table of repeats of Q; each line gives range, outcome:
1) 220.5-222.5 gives 204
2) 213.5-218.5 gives 231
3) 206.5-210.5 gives 180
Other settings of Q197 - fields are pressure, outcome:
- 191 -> 247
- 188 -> 290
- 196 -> 241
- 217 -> 217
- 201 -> 179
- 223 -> 202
